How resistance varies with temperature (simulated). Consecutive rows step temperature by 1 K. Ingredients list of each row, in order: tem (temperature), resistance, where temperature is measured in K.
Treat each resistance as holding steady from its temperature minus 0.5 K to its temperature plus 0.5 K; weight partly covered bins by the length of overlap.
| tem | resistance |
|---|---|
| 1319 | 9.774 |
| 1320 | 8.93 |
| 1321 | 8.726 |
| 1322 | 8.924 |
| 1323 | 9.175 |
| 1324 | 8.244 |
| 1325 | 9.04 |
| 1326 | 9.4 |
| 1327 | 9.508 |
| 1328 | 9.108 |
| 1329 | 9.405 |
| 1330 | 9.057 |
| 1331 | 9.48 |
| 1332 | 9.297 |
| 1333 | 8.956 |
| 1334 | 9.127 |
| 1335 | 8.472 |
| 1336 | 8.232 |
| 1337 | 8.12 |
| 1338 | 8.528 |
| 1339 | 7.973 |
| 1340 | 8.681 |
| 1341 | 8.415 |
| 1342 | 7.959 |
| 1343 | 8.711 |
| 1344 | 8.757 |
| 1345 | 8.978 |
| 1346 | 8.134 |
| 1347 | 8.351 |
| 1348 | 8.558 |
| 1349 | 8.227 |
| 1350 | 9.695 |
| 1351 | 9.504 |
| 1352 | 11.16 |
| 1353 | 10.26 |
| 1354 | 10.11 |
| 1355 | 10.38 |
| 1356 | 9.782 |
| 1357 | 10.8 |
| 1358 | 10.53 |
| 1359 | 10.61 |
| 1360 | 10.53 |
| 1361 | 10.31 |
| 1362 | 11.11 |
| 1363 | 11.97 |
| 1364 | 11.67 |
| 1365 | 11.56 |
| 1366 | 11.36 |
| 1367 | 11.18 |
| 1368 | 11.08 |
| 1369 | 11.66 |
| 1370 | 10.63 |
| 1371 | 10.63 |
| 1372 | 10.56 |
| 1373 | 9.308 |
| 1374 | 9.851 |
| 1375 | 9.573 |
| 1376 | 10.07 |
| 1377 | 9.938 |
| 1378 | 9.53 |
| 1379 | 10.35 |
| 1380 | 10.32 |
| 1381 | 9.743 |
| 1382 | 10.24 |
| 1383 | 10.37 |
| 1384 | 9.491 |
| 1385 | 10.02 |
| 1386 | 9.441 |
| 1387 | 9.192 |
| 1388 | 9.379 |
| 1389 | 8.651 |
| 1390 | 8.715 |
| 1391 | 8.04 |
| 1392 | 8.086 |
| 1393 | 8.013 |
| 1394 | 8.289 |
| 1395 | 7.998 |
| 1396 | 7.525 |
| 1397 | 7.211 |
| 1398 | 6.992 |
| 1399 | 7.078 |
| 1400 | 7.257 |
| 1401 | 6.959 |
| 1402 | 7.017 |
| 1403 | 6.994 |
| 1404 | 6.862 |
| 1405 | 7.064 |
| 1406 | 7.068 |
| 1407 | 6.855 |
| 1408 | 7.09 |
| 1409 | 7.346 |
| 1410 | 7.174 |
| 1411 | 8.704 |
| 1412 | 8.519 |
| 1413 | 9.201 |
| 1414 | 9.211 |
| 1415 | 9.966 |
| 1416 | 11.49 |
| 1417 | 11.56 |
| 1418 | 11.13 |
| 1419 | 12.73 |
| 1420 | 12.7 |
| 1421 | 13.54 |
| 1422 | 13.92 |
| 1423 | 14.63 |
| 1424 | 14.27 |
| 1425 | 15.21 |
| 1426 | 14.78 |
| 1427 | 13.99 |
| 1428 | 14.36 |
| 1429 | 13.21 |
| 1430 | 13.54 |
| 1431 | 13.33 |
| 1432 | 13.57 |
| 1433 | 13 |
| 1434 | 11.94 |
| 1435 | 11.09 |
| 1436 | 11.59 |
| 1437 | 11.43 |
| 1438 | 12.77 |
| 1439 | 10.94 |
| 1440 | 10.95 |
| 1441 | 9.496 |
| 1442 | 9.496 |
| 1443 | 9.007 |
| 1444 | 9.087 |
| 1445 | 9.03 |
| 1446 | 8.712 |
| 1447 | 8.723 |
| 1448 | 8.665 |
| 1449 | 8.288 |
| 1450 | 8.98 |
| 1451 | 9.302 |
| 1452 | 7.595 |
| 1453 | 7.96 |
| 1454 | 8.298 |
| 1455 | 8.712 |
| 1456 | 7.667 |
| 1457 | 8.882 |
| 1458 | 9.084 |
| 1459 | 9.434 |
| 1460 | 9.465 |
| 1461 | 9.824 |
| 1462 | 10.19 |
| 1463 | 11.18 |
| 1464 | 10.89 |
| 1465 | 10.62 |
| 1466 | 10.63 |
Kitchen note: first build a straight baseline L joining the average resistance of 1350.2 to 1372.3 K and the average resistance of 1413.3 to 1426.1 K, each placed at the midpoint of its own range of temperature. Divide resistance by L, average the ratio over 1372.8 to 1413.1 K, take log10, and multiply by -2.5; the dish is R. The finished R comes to 0.35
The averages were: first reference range 10.8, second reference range 12.6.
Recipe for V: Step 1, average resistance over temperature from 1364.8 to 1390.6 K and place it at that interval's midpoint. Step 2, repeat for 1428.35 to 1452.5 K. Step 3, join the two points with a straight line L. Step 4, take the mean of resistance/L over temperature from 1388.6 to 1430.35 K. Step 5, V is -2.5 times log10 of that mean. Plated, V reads 0.06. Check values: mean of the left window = 10.1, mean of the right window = 10.6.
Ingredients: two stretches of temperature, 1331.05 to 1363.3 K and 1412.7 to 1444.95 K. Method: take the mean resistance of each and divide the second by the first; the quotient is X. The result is 1.3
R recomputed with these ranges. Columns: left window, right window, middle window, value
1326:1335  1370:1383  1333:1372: -0.02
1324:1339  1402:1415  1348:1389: -0.22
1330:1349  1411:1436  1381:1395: 0.19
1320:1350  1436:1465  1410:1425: -0.23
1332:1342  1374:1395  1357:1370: -0.23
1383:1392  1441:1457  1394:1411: 0.24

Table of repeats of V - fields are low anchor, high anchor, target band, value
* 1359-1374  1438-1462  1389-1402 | 0.317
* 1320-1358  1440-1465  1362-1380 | -0.171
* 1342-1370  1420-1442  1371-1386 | 0.104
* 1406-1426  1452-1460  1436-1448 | -0.068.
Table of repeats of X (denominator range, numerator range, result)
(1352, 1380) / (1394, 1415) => 0.72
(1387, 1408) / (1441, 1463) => 1.17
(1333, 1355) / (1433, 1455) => 1.10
